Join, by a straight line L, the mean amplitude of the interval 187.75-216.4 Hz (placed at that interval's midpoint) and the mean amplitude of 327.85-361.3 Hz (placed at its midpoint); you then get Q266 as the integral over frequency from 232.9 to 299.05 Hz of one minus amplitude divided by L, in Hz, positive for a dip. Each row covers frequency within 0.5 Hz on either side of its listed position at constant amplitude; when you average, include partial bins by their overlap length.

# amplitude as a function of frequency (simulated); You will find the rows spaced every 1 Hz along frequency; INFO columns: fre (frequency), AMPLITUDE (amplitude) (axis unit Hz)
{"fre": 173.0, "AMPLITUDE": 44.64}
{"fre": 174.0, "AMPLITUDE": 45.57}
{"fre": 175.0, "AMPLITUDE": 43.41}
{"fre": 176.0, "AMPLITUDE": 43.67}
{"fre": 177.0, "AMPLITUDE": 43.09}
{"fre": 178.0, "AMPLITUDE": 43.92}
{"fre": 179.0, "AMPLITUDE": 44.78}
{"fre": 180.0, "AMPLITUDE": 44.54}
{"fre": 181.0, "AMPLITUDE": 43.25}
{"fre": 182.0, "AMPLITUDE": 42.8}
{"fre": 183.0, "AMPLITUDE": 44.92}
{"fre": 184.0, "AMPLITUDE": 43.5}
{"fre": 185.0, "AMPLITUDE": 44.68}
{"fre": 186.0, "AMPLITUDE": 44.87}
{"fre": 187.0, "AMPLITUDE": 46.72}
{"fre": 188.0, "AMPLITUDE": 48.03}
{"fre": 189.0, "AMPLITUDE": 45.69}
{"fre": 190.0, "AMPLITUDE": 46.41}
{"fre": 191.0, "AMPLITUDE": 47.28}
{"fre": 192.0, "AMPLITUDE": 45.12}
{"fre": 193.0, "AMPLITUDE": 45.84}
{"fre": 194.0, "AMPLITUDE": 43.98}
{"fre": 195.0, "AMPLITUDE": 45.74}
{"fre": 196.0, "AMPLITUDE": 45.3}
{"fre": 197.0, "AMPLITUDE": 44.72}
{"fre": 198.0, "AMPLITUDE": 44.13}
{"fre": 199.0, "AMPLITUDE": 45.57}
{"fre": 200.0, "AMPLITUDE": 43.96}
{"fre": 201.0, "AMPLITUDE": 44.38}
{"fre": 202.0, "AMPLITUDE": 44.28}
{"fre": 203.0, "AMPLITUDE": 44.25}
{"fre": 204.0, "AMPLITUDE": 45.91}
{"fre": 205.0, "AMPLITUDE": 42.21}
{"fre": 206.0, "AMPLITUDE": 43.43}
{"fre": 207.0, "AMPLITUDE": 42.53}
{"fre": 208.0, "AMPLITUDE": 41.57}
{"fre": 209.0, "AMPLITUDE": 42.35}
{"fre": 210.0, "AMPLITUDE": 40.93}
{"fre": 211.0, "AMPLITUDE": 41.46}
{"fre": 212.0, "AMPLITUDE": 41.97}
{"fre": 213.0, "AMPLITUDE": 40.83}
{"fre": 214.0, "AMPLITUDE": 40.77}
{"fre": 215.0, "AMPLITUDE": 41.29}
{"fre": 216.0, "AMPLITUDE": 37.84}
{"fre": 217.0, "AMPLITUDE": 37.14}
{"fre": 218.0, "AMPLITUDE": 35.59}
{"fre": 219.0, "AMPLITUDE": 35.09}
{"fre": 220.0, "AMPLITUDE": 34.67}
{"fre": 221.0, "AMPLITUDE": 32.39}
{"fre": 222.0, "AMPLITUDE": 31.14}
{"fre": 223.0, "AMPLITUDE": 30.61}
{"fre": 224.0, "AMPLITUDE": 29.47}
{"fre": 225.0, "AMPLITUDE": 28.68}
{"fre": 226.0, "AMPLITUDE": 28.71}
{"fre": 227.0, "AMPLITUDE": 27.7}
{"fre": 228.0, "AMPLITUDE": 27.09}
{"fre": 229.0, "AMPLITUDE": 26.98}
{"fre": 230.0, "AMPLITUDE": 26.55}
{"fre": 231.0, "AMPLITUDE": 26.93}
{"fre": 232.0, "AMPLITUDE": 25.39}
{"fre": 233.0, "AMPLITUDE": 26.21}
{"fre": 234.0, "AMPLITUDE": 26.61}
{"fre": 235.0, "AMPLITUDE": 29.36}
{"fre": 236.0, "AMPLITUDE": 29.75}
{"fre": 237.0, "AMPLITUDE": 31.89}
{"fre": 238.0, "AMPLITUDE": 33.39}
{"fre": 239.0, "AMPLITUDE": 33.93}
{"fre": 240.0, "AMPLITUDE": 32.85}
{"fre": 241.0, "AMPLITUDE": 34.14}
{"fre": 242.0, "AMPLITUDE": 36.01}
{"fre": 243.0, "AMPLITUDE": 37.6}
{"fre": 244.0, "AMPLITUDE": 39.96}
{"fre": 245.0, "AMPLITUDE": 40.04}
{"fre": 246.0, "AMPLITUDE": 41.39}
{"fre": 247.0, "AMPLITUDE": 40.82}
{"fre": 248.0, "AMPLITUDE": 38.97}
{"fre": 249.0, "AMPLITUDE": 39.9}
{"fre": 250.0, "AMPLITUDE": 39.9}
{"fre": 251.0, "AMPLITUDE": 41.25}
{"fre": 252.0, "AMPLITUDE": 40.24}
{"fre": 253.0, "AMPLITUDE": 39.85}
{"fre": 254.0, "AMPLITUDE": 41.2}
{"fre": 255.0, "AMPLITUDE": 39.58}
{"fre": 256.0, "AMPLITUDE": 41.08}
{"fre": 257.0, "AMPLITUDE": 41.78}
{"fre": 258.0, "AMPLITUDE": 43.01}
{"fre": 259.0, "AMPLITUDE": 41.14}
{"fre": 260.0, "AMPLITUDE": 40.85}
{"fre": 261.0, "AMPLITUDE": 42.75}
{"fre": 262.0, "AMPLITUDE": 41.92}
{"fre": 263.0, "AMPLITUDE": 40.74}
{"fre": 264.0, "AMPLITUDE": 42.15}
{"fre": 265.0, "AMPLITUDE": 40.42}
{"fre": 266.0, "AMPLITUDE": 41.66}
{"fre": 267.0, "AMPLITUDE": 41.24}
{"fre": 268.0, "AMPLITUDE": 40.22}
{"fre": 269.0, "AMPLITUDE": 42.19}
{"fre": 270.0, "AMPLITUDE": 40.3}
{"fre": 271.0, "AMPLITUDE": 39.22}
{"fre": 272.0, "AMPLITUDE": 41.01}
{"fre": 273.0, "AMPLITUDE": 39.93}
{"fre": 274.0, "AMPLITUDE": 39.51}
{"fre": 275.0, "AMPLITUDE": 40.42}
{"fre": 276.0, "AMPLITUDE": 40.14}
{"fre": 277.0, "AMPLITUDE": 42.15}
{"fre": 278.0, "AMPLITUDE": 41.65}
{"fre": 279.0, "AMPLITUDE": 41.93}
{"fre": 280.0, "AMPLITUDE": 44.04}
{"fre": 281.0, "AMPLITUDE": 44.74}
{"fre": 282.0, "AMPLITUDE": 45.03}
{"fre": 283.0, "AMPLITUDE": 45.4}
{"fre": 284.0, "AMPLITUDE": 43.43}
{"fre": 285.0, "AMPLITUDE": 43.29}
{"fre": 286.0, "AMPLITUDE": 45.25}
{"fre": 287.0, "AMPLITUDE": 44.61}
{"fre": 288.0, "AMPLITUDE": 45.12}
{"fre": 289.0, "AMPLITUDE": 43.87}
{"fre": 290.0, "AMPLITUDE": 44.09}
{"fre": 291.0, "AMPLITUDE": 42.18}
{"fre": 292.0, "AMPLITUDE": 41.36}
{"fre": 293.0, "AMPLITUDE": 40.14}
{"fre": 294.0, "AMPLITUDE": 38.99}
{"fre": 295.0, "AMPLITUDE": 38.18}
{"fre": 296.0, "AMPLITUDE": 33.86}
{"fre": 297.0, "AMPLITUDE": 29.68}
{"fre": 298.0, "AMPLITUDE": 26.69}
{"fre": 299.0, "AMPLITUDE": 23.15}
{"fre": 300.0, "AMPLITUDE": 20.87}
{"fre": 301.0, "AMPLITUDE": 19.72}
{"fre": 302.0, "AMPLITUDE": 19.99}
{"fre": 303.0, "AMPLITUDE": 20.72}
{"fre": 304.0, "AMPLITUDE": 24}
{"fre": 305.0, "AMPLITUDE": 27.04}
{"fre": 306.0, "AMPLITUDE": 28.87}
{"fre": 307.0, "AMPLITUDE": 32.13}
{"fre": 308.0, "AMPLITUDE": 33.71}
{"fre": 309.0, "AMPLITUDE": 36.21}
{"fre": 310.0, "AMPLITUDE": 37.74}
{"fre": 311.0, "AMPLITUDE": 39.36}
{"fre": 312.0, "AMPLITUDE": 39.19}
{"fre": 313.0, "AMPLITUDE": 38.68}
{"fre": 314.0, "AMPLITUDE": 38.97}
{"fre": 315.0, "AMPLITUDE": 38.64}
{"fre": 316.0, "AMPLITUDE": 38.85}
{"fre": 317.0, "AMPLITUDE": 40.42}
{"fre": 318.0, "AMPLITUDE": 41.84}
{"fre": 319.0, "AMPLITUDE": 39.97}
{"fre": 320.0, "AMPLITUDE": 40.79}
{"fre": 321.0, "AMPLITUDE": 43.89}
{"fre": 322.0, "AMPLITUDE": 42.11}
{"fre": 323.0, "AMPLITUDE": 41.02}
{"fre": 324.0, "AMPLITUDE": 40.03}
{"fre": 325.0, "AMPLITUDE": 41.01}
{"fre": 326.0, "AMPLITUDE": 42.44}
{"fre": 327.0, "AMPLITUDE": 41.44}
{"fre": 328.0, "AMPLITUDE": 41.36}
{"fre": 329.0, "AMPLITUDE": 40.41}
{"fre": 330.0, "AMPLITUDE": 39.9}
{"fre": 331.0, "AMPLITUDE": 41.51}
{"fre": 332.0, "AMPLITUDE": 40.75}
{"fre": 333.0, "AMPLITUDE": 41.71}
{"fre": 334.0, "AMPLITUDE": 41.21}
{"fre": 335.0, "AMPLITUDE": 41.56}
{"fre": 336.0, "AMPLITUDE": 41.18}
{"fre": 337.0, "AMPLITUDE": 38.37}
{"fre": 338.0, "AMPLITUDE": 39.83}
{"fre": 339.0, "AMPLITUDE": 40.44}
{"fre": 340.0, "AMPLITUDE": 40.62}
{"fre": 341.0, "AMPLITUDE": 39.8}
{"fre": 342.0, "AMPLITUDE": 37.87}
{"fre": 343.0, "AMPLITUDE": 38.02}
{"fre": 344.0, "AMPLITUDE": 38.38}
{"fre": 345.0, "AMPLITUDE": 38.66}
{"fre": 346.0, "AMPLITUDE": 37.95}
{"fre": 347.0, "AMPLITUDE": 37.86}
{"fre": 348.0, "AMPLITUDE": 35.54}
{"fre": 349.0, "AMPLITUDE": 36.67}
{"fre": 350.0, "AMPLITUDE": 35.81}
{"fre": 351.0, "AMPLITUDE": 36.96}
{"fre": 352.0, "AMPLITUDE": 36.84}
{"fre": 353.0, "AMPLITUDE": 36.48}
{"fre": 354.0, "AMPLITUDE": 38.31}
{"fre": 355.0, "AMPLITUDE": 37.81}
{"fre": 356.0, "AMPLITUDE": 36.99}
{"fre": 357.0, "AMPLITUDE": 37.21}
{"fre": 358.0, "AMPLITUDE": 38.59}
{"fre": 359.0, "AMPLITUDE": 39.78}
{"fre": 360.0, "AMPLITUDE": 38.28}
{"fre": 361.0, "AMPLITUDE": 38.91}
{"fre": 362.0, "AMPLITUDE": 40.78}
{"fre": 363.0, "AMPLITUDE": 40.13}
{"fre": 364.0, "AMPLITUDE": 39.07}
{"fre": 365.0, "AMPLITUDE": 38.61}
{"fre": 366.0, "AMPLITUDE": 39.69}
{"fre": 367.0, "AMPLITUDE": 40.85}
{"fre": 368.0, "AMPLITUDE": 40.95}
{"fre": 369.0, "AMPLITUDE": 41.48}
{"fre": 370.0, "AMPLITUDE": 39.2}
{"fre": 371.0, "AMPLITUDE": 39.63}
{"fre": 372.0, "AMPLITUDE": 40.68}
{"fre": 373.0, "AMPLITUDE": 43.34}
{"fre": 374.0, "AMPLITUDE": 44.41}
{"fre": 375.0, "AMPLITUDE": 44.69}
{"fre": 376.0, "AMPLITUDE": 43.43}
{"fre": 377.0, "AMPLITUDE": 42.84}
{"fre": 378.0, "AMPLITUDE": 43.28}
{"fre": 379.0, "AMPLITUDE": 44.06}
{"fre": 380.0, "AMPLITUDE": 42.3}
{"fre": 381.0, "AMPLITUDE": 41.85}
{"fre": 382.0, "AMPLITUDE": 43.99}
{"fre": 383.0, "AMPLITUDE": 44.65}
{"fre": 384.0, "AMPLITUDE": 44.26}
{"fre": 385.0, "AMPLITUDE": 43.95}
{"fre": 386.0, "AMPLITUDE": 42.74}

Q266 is 3.4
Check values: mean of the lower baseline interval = 43.7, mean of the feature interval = 39.4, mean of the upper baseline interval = 38.8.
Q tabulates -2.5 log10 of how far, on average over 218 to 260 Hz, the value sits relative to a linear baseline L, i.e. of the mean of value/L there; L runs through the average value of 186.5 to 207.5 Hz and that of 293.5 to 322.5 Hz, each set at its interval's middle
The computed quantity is 0.172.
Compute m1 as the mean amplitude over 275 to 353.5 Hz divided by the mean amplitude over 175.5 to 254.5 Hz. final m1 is 0.98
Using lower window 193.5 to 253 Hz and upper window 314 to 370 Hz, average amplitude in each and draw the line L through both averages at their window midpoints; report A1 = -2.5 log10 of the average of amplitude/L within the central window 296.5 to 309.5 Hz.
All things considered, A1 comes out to 0.42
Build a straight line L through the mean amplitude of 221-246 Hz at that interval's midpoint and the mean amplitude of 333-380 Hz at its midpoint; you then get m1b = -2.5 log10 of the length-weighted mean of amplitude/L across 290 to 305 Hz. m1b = 0.170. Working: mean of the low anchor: 31.1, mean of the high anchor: 39.7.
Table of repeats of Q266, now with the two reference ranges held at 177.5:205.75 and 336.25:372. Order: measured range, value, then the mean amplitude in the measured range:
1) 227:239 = 4.12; 28.4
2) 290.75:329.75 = 4.63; 35.5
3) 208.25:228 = 3.74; 35.6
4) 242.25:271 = 1.13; 40.7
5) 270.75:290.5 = -0.62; 42.8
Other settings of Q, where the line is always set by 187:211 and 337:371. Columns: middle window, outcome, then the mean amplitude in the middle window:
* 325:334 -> -0.04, 41.2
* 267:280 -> 0.02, 40.9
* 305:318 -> 0.10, 36.7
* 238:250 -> 0.14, 37.7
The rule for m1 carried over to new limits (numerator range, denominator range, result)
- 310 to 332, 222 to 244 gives 1.34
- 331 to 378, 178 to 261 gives 1.01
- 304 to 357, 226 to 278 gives 1.04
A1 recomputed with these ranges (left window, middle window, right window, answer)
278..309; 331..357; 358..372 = 0.00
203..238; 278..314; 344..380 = 0.03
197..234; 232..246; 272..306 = 0.11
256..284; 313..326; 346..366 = -0.03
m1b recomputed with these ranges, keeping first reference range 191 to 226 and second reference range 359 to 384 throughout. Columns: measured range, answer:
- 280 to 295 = -0.059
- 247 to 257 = 0.010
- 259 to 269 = -0.015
